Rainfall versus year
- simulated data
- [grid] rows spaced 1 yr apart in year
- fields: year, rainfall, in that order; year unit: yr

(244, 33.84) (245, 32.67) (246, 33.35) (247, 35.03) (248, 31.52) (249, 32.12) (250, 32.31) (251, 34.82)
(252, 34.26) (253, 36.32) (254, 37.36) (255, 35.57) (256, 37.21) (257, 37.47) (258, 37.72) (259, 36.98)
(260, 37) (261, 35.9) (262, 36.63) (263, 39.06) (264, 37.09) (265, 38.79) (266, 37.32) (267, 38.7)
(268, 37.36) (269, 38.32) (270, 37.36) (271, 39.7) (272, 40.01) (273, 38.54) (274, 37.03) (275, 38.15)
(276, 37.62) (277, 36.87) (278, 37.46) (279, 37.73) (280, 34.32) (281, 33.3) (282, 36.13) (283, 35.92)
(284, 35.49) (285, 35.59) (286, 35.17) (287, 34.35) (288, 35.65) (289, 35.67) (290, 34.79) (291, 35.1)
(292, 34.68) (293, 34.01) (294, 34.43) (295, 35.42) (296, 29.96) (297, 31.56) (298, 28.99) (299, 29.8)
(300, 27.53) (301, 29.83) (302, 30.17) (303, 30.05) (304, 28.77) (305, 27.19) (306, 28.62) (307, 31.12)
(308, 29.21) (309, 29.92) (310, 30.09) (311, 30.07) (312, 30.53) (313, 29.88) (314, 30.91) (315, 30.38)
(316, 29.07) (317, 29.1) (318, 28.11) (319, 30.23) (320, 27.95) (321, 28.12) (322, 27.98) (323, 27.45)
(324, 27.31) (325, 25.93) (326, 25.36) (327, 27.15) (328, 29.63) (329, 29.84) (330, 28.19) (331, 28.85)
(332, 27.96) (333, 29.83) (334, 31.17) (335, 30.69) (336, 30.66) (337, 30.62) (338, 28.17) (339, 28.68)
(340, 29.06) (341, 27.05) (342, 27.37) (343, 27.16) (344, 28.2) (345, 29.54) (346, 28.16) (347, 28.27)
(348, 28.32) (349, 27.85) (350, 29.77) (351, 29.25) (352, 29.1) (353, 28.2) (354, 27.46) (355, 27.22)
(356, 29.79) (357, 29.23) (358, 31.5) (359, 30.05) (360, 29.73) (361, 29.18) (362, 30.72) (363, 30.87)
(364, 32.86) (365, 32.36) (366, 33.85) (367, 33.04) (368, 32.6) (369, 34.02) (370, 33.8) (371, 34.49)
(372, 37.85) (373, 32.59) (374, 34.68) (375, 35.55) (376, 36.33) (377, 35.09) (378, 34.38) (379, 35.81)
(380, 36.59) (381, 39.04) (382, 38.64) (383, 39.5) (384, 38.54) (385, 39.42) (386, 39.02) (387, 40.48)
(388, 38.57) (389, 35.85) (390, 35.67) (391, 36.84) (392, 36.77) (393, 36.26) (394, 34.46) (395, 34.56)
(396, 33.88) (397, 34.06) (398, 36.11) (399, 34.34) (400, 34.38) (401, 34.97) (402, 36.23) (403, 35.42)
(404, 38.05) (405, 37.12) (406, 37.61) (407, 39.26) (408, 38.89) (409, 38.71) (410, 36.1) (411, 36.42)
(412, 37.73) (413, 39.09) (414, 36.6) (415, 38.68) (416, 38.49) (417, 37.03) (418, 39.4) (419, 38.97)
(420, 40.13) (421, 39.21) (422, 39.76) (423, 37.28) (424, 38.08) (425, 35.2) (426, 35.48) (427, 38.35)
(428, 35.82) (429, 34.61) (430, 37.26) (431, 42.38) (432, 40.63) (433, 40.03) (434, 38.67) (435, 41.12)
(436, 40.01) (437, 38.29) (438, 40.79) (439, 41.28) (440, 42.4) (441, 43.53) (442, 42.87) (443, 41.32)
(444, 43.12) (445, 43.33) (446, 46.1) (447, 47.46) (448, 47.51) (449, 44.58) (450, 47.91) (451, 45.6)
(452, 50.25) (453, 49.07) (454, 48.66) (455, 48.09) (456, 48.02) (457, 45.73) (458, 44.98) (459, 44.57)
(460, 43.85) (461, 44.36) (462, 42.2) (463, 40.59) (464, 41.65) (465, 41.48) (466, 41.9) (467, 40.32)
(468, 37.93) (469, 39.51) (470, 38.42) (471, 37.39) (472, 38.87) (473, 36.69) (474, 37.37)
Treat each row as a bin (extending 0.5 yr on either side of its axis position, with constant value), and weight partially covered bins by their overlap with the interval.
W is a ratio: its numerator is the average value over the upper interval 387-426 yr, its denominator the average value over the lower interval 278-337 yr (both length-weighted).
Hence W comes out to 1.2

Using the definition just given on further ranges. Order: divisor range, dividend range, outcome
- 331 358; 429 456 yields 1.51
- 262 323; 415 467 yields 1.26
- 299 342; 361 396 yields 1.22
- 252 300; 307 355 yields 0.80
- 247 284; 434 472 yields 1.18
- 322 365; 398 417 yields 1.28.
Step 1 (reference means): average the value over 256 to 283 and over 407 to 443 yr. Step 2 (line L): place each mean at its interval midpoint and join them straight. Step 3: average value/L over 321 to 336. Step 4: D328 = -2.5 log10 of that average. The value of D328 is 0.31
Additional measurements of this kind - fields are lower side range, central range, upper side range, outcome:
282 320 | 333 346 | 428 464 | 0.19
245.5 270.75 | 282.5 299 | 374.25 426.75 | 0.07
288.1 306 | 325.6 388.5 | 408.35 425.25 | 0.10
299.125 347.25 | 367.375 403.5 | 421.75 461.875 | 0.00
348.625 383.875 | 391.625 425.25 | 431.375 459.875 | 0.05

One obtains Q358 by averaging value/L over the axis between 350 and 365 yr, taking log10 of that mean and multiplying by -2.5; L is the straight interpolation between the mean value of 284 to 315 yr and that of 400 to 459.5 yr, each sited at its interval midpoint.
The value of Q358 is 0.20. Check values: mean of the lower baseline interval 31.7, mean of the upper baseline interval 40.7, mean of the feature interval 29.7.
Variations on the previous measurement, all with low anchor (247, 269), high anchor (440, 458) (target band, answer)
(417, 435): 0.168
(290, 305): 0.214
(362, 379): 0.229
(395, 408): 0.206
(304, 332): 0.337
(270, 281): -0.011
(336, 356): 0.388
